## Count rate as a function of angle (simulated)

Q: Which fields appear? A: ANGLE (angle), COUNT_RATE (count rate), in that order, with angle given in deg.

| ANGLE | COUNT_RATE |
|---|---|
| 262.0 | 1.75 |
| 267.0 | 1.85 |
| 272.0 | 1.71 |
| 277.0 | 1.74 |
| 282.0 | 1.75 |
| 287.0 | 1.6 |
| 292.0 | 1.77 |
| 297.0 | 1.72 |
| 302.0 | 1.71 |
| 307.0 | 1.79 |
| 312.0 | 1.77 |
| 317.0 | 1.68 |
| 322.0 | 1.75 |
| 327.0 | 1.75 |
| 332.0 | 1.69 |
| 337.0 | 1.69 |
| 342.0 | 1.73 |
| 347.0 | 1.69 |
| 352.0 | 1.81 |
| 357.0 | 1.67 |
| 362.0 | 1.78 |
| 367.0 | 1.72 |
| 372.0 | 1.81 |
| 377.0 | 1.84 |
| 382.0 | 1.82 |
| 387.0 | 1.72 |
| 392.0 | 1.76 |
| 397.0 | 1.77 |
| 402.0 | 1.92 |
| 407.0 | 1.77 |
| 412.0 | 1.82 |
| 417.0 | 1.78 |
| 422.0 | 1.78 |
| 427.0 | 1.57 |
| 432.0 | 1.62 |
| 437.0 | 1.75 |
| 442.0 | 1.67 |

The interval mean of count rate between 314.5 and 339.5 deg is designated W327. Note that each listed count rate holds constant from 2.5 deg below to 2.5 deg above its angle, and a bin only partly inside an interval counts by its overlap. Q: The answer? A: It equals 1.71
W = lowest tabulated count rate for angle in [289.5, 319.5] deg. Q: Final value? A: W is 1.68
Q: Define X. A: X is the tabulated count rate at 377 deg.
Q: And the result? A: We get 1.84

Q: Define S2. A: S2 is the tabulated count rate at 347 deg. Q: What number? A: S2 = 1.69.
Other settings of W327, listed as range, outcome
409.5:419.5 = 1.8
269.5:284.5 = 1.73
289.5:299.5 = 1.74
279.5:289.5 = 1.68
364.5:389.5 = 1.78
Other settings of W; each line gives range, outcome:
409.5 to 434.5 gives 1.57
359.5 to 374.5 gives 1.72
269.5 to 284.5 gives 1.71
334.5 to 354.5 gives 1.69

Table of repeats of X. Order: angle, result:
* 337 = 1.69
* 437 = 1.75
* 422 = 1.78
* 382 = 1.82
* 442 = 1.67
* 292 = 1.77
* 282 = 1.75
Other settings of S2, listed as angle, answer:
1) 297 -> 1.72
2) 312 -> 1.77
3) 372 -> 1.81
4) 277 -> 1.74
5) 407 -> 1.77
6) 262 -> 1.75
